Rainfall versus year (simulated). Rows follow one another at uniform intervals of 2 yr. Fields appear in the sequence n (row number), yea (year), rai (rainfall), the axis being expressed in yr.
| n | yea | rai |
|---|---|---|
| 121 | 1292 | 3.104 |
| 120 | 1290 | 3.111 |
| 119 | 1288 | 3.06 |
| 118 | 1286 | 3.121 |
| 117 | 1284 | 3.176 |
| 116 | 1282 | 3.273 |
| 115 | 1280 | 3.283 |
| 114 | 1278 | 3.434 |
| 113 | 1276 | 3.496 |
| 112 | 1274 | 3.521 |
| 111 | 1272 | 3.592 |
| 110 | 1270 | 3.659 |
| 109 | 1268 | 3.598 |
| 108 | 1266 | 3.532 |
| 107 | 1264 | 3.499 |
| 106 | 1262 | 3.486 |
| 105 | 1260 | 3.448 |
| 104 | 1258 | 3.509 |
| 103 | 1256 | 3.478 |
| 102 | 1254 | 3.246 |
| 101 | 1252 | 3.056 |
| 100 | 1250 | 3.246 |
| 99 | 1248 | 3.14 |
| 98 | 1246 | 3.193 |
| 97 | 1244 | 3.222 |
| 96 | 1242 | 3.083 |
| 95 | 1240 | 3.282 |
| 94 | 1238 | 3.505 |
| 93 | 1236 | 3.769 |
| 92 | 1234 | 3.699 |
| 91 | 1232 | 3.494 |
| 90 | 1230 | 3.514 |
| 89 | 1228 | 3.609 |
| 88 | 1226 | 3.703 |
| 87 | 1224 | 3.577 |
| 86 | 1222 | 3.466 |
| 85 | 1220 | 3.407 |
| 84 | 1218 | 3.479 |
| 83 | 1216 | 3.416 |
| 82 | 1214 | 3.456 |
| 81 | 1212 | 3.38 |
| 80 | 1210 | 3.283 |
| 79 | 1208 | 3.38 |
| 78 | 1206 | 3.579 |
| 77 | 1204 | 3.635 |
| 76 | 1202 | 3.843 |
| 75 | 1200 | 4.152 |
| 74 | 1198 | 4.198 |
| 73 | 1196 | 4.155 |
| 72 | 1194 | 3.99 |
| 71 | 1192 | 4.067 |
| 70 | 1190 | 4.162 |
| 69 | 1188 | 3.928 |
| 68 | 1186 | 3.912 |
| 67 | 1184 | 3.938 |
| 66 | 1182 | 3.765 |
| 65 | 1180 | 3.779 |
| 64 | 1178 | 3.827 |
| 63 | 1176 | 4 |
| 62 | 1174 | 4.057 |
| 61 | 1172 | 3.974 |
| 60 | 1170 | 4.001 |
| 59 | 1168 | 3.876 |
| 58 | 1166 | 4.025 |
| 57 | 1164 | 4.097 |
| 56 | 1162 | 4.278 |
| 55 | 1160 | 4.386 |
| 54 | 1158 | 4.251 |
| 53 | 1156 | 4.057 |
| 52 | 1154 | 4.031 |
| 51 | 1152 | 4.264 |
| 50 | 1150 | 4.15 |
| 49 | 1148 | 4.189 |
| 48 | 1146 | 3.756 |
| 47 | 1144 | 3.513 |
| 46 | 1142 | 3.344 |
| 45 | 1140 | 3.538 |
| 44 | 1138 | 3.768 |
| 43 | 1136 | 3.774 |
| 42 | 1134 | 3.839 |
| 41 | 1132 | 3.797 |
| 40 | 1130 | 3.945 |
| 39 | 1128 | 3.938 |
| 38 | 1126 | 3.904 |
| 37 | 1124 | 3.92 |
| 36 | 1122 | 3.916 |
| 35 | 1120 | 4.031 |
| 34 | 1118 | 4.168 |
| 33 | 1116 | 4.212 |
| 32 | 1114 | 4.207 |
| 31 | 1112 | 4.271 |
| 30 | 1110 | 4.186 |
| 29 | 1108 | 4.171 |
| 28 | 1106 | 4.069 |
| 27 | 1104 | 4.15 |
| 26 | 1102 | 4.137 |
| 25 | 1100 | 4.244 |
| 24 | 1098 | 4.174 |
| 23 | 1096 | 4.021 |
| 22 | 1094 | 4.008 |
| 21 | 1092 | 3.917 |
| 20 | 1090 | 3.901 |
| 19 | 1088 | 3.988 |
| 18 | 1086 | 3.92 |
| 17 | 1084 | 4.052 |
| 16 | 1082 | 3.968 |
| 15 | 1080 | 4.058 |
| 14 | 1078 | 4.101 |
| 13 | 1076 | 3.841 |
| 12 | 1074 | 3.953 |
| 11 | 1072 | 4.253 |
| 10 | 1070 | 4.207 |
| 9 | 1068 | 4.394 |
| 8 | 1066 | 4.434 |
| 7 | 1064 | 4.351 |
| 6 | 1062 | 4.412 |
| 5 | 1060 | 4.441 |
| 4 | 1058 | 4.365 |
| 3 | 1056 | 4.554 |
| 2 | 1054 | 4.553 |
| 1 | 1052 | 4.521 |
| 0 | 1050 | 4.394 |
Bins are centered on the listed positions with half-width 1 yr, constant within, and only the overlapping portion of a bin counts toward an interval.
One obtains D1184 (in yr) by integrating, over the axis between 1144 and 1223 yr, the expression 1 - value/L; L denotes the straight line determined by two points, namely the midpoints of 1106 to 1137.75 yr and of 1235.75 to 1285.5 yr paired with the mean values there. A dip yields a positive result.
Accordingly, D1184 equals -3.1 yr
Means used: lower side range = 4.01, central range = 3.88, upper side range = 3.38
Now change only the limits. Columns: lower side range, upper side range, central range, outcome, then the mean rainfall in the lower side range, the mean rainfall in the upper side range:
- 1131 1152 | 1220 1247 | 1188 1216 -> -1.6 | 3.79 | 3.47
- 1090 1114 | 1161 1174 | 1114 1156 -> 1.7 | 4.12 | 4.04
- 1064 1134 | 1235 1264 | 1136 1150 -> 0.5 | 4.07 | 3.34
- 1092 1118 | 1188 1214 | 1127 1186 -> 0.4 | 4.15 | 3.81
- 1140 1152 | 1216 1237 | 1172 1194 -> -1.5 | 3.81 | 3.56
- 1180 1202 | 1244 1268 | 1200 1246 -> 2.3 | 4.01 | 3.35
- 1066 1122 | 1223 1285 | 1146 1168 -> -1.7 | 4.1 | 3.43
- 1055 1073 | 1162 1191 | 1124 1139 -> 1.0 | 4.38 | 3.96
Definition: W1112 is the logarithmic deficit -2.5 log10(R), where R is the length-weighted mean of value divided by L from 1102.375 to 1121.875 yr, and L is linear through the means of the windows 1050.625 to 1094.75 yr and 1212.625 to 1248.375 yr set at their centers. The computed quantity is -0.04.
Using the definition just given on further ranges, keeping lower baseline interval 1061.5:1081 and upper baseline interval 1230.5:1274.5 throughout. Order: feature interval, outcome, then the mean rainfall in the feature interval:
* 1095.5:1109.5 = -0.02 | 4.14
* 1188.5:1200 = -0.12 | 4.11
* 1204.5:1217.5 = 0.05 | 3.43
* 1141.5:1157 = -0.02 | 3.93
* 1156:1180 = -0.08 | 4.06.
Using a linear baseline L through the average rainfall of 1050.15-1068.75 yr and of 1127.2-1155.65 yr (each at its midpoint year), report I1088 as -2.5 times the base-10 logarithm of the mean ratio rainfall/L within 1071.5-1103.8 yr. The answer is 0.054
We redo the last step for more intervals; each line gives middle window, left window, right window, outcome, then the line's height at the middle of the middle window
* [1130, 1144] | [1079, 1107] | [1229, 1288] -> 0.054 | 3.87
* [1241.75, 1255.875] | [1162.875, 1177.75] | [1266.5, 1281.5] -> 0.137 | 3.62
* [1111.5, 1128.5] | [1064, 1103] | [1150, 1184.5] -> 0.002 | 4.07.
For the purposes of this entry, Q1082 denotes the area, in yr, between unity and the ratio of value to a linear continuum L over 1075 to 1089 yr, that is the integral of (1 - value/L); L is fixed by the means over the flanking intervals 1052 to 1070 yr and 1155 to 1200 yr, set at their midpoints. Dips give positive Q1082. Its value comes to 1.2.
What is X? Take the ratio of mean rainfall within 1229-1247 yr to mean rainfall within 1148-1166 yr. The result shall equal 0.82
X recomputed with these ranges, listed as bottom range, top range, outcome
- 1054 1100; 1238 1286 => 0.81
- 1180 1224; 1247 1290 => 0.90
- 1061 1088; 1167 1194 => 0.95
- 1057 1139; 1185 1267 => 0.87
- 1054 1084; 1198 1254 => 0.82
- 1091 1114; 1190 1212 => 0.93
